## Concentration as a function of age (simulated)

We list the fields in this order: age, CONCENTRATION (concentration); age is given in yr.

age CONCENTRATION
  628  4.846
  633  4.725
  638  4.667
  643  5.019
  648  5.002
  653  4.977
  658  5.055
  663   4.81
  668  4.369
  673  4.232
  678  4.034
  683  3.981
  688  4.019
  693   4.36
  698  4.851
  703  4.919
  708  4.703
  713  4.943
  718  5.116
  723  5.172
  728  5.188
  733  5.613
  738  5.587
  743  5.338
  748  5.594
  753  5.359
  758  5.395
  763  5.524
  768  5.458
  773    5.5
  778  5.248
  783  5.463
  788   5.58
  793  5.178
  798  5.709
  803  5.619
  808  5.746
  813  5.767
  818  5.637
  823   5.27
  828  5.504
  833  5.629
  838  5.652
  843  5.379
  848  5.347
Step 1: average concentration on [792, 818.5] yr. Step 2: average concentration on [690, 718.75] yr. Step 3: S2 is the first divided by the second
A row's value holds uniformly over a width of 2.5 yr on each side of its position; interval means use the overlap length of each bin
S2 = 1.18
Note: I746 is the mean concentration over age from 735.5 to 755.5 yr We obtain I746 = 5.47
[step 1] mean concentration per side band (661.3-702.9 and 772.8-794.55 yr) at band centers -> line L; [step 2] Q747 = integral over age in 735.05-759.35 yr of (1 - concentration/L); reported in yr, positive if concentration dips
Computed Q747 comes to -2.1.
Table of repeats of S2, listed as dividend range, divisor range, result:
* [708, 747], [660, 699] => 1.22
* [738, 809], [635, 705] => 1.19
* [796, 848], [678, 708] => 1.26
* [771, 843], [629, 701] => 1.21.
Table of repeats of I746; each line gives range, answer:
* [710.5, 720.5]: 5.03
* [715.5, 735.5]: 5.27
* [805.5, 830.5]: 5.58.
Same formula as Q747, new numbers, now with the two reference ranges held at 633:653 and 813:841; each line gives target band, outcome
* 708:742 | -0.3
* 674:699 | 4.1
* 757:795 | -0.4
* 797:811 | -0.6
